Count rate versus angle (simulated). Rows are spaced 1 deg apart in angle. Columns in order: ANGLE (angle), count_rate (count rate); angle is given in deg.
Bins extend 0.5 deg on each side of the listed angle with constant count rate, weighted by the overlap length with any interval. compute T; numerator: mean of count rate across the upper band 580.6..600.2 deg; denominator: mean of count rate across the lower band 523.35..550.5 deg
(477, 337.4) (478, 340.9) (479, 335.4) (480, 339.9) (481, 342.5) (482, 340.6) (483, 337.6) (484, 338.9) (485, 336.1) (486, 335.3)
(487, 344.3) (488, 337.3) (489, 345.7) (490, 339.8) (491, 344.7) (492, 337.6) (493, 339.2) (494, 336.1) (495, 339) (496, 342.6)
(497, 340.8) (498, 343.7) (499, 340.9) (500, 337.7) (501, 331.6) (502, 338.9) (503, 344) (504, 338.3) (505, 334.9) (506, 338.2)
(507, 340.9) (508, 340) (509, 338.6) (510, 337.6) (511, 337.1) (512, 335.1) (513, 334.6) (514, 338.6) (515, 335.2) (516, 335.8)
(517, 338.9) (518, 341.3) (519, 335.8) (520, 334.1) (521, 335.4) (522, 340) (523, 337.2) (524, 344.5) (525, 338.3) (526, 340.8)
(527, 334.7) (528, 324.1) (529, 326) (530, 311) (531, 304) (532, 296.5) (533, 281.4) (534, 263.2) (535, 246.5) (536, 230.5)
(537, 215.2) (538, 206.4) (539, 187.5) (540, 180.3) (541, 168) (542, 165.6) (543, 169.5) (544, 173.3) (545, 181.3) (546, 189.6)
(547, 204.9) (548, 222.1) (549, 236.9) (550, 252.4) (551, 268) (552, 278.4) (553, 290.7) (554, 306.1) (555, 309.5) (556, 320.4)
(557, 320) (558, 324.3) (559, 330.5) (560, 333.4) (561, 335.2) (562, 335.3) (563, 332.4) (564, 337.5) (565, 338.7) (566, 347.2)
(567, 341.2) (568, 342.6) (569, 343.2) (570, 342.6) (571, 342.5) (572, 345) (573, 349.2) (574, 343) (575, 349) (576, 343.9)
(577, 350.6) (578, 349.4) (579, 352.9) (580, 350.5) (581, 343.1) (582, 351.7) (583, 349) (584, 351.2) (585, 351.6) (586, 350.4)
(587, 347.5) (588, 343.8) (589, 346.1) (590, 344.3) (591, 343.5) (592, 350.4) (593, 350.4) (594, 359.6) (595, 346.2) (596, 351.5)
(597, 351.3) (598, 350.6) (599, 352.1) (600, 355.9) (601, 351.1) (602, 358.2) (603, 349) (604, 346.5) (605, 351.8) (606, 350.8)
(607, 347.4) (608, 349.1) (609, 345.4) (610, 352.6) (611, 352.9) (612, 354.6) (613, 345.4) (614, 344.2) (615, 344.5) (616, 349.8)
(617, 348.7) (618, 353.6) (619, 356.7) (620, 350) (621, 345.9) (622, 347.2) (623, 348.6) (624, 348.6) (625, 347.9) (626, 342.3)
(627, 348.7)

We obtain 1.4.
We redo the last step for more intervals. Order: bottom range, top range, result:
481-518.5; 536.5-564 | 0.75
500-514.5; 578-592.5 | 1.03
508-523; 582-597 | 1.04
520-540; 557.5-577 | 1.17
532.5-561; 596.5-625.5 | 1.42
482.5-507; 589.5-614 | 1.03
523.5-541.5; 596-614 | 1.29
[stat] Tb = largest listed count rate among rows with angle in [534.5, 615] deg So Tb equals 359.6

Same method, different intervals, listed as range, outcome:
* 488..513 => 345.7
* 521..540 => 344.5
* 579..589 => 352.9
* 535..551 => 268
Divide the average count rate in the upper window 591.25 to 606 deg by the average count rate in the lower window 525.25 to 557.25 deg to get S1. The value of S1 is 1.4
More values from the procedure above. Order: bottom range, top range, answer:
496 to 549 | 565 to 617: 1.18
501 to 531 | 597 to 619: 1.04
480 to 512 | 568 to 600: 1.03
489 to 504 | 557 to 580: 1.00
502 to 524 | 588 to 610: 1.04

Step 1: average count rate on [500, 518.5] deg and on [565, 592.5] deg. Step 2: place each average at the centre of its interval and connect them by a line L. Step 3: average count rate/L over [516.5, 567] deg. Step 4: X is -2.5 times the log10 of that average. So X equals 0.20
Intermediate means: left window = 338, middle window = 284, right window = 347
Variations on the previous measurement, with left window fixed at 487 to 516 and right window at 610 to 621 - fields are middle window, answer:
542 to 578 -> 0.15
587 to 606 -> -0.01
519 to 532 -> 0.04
